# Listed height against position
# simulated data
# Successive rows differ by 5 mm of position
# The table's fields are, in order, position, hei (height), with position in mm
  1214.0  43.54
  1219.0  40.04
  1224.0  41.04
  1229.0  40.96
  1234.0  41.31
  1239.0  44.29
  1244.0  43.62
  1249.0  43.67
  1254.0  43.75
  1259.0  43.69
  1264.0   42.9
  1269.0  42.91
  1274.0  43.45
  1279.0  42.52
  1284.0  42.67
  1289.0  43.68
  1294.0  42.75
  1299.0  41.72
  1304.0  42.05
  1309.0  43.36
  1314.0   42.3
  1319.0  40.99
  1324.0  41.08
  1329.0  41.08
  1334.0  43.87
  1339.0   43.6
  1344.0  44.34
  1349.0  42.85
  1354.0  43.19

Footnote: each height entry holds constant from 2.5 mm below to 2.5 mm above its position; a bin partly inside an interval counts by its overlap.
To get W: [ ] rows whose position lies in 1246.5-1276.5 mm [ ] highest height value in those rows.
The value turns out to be 43.75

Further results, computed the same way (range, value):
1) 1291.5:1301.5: 42.75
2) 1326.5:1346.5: 44.34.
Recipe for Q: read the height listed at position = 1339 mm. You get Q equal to 43.6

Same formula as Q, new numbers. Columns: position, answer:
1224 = 41.04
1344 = 44.34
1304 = 42.05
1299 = 41.72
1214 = 43.54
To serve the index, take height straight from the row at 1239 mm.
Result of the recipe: 44.29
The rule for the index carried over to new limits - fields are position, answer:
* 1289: 43.68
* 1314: 42.3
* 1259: 43.69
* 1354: 43.19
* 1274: 43.45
